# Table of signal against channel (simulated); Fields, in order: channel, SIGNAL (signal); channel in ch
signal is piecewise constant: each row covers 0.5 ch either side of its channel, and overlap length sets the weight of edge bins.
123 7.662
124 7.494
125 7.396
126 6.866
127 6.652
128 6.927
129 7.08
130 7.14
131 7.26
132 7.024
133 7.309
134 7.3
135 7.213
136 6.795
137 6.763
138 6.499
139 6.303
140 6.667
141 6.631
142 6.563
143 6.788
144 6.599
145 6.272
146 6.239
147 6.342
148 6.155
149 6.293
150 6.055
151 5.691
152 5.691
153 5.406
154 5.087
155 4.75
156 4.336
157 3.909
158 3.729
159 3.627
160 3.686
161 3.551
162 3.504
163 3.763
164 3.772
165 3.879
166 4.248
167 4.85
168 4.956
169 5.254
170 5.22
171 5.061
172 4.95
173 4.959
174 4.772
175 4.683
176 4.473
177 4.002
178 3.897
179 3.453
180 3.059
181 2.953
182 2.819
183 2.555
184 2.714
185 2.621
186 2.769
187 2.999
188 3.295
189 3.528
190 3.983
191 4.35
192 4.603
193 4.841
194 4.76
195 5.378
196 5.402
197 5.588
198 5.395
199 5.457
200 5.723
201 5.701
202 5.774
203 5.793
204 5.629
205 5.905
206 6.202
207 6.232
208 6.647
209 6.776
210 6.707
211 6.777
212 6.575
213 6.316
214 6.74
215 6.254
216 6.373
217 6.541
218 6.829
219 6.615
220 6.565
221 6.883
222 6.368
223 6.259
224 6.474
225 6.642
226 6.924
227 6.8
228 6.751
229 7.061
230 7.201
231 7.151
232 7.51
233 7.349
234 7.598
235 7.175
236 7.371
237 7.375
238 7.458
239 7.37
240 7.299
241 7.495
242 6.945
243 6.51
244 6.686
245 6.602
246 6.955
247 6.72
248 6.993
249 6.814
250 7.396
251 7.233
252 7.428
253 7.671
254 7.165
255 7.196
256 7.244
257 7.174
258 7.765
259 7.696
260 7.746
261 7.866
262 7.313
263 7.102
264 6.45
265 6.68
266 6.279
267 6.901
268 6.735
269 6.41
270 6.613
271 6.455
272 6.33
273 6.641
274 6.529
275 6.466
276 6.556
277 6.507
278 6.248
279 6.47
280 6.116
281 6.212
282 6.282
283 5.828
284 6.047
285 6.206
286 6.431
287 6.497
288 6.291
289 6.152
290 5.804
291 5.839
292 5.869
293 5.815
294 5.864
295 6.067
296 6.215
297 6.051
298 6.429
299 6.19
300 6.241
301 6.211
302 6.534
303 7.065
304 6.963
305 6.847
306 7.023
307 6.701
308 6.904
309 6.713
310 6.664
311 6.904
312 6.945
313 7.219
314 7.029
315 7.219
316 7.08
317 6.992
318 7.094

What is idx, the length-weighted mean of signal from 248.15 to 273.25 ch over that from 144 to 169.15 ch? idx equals 1.4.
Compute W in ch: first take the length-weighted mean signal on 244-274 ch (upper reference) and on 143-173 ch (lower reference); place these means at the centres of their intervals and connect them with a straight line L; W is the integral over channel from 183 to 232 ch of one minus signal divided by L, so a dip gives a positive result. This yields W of 2.4 ch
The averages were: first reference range 4.96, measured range 5.71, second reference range 7.01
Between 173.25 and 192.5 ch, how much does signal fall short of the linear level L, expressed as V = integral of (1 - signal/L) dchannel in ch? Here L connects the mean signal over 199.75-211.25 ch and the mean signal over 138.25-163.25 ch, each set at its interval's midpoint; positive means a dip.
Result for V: 7.4 ch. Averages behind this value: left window 5.37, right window 6.15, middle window 3.57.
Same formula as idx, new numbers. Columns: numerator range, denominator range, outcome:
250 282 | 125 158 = 1.09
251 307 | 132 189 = 1.35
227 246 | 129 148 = 1.06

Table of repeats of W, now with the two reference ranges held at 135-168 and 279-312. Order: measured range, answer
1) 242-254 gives -2.0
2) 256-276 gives -2.5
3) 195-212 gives -0.8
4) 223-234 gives -2.0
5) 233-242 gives -2.1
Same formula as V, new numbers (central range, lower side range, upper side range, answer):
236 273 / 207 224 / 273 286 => -3.74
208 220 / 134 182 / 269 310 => -2.05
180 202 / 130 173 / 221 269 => 7.21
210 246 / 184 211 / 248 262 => -3.39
